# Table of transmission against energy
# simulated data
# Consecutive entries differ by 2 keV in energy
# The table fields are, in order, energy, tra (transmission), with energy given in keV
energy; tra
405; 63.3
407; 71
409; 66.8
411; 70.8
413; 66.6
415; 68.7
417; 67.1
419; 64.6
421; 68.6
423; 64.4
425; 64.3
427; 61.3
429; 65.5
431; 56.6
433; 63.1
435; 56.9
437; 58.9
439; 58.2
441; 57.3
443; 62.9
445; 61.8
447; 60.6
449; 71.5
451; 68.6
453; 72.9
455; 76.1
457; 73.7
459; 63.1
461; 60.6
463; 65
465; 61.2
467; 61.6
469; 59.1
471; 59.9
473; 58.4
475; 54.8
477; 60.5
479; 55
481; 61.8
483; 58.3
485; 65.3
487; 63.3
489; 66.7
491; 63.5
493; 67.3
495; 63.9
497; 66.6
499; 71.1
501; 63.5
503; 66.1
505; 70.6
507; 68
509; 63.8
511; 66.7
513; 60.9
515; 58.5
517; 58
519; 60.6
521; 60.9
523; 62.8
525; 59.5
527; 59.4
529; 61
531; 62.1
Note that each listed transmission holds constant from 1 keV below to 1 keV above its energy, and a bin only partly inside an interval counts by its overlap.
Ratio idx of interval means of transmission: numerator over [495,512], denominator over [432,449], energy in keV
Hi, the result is 1.1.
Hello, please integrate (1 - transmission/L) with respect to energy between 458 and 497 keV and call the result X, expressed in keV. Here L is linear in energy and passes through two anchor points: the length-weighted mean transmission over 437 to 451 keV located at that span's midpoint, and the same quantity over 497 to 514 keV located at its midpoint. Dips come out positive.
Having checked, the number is 1.7 keV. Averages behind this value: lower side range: 62.3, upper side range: 66.4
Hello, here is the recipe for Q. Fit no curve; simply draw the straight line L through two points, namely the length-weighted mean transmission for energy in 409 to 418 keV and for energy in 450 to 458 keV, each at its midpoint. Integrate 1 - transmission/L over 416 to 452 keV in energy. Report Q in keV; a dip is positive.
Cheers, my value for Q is 3.9 keV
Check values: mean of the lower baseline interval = 68.1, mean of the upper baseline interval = 72.8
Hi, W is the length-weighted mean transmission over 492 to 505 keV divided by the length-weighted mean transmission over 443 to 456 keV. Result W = 1.0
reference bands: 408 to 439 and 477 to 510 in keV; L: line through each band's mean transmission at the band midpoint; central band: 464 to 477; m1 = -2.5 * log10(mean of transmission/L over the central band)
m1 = 0.09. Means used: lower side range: 64.1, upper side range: 64.5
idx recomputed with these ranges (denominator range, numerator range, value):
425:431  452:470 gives 1.06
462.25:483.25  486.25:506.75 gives 1.11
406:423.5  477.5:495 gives 0.93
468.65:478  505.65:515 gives 1.10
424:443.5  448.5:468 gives 1.11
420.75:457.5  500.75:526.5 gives 0.98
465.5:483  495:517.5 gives 1.10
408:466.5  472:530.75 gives 0.97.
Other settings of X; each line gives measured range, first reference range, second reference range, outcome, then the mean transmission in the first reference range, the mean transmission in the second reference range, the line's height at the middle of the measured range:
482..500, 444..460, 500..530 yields -0.06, 68.5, 62.7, 64.9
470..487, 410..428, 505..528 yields 1.13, 66.3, 62.1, 63.7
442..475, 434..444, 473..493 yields -2.56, 58.8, 61.2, 59.9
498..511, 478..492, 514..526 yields -1.33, 62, 60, 60.9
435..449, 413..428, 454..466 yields 1.19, 65.6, 66.6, 66.2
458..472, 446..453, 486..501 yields 1.17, 67.8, 65.9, 67.1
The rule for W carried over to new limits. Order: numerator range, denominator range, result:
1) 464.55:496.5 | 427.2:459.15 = 0.96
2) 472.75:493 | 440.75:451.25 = 0.96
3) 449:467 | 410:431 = 1.03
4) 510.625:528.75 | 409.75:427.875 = 0.91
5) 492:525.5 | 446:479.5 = 1.00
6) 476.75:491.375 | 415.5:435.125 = 0.97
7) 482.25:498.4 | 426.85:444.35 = 1.08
